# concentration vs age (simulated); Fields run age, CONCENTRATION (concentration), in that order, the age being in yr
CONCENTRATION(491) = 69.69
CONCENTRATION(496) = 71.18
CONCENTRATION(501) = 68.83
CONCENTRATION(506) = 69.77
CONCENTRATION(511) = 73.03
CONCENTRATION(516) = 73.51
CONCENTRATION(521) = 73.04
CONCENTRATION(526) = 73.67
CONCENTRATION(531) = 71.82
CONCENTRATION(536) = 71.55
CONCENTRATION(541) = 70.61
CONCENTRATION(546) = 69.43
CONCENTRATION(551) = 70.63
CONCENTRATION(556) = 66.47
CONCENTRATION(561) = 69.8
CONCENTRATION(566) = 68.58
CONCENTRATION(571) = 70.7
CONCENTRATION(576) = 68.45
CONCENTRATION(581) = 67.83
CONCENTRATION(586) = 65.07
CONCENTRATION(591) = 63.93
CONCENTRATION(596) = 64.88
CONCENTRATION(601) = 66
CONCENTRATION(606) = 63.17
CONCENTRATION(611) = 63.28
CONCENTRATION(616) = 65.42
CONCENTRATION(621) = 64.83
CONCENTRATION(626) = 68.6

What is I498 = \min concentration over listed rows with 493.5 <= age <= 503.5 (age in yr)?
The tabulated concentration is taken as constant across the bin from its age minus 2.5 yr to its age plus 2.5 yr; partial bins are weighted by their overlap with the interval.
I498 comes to 68.83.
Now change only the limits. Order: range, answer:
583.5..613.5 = 63.17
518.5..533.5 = 71.82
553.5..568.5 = 66.47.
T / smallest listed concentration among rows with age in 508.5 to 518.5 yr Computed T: 73.03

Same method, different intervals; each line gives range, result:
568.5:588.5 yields 65.07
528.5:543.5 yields 70.61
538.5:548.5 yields 69.43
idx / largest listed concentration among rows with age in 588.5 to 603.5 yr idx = 66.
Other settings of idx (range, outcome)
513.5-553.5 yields 73.67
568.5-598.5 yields 70.7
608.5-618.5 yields 65.42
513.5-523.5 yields 73.51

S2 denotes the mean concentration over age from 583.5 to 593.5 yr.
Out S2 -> 64.5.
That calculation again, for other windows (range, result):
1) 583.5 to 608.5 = 64.6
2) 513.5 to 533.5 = 73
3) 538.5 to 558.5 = 69.3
